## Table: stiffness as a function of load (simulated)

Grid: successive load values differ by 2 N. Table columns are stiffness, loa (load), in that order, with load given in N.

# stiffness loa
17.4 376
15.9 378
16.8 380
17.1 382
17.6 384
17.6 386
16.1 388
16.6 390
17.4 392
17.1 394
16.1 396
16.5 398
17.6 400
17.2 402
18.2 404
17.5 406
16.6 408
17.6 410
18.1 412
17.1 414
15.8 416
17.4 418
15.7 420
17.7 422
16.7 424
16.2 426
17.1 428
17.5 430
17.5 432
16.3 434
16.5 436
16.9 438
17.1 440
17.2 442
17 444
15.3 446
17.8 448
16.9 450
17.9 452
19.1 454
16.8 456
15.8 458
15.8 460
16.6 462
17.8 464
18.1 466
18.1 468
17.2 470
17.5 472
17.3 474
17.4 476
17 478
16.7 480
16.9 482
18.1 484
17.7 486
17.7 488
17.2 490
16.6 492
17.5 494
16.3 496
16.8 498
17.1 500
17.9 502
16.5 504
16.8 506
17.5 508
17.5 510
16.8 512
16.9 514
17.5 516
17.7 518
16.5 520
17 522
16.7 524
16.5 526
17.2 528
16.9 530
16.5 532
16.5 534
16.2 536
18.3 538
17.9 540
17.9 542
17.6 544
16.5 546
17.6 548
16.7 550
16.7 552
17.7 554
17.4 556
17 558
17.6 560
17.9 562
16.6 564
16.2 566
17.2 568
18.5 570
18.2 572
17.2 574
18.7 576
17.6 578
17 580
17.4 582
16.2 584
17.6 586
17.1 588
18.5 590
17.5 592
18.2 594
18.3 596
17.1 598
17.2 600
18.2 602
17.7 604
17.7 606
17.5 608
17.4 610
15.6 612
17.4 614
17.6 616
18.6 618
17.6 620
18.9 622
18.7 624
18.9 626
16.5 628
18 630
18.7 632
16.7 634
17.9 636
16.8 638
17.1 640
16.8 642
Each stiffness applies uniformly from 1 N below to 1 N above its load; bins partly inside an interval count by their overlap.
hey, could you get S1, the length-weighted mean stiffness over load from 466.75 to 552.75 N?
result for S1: 17.2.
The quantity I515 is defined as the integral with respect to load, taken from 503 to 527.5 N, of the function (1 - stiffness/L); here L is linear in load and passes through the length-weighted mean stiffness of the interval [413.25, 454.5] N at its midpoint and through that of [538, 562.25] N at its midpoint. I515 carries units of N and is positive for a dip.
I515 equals 0.38 N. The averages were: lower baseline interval 17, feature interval 17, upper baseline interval 17.4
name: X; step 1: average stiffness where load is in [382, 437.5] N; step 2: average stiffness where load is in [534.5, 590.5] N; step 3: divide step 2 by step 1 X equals 1.0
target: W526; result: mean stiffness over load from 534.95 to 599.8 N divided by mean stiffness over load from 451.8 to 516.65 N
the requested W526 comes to 1.01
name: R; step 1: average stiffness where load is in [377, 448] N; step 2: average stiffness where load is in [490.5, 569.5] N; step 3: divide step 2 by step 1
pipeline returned 1.01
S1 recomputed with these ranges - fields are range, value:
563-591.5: 17.4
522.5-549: 17.1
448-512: 17.2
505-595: 17.3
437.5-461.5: 17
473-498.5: 17.2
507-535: 17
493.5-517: 17.1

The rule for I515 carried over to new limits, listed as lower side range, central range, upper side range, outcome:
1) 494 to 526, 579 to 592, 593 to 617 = 0.06 N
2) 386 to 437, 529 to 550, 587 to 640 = 0.32 N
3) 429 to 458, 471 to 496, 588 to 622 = -0.05 N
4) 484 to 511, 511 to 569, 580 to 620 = 0.77 N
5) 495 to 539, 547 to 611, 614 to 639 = 0.05 N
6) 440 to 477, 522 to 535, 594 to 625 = 0.52 N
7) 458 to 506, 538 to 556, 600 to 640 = 0.03 N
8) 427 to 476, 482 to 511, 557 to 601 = 0.07 N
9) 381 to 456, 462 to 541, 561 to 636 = 0.65 N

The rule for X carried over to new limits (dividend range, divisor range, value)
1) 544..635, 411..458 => 1.03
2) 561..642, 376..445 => 1.04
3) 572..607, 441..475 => 1.02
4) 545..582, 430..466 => 1.02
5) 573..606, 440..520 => 1.02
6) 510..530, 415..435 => 1.01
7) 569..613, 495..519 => 1.03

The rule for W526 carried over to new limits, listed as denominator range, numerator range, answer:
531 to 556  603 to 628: 1.03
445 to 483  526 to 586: 1.01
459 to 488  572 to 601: 1.01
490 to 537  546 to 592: 1.03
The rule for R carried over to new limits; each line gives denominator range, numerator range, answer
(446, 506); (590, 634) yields 1.03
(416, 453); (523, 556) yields 1.01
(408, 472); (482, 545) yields 1.01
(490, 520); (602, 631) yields 1.04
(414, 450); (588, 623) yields 1.05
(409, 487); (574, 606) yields 1.03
